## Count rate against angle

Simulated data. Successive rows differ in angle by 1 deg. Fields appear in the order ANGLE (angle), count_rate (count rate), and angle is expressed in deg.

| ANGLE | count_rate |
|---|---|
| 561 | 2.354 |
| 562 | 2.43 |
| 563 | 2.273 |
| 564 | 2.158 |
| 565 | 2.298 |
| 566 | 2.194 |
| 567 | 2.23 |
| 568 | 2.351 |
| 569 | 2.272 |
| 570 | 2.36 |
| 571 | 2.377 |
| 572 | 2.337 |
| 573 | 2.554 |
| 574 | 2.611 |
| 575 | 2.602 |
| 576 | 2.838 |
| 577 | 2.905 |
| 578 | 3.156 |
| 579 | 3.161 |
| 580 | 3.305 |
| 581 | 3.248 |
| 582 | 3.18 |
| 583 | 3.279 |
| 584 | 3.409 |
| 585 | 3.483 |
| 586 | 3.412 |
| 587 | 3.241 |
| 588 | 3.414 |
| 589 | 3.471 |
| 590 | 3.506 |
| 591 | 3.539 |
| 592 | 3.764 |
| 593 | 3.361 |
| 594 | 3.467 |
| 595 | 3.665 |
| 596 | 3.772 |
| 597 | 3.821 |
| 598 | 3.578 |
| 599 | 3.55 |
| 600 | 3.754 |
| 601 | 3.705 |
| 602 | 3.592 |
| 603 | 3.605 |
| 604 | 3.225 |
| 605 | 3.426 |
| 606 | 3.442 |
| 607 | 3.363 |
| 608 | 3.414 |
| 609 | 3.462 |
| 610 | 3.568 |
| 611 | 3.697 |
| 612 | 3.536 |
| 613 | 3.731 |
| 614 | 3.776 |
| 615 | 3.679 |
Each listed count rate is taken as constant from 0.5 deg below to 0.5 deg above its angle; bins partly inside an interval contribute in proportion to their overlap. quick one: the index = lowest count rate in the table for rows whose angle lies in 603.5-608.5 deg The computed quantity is 3.225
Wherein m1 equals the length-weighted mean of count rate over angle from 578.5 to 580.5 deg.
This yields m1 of 3.23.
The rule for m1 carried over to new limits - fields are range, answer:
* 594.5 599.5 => 3.68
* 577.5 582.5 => 3.21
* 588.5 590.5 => 3.49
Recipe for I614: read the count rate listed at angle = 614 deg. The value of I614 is 3.776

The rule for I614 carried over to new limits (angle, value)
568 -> 2.351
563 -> 2.273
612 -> 3.536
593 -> 3.361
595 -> 3.665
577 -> 2.905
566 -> 2.194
